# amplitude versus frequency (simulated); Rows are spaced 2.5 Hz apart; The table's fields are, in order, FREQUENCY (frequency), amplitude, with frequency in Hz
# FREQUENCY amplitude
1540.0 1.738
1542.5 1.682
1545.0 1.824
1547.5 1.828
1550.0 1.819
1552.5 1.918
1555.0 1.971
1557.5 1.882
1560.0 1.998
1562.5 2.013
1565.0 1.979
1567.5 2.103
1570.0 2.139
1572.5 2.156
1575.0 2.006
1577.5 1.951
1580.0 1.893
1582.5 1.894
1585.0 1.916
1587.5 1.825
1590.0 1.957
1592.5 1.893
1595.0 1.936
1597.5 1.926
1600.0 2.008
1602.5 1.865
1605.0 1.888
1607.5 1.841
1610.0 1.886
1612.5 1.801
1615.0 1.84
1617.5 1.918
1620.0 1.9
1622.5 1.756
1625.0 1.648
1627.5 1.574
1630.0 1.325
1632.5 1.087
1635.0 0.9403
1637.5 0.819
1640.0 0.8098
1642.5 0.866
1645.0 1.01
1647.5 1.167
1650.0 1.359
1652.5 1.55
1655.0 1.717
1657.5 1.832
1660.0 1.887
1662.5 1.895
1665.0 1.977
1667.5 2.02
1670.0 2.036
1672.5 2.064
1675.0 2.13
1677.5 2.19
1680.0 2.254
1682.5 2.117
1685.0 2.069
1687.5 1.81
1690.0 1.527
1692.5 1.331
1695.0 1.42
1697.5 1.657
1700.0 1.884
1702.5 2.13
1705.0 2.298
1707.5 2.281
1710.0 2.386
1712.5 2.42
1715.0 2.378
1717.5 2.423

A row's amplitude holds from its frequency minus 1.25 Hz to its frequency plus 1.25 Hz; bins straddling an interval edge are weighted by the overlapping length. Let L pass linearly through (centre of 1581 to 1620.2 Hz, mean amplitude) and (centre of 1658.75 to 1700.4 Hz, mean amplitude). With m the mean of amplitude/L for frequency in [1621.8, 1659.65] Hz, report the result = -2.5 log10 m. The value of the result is 0.41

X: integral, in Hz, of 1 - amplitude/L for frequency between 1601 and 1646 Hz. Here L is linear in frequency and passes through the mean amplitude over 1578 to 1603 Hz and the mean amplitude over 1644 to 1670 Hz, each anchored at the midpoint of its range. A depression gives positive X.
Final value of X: 7.73 Hz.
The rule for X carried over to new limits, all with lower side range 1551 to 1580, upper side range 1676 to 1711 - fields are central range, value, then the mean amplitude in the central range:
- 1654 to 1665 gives 0.6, 1.85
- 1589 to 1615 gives 1.2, 1.9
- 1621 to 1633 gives 2.8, 1.51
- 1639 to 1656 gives 6.6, 1.21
